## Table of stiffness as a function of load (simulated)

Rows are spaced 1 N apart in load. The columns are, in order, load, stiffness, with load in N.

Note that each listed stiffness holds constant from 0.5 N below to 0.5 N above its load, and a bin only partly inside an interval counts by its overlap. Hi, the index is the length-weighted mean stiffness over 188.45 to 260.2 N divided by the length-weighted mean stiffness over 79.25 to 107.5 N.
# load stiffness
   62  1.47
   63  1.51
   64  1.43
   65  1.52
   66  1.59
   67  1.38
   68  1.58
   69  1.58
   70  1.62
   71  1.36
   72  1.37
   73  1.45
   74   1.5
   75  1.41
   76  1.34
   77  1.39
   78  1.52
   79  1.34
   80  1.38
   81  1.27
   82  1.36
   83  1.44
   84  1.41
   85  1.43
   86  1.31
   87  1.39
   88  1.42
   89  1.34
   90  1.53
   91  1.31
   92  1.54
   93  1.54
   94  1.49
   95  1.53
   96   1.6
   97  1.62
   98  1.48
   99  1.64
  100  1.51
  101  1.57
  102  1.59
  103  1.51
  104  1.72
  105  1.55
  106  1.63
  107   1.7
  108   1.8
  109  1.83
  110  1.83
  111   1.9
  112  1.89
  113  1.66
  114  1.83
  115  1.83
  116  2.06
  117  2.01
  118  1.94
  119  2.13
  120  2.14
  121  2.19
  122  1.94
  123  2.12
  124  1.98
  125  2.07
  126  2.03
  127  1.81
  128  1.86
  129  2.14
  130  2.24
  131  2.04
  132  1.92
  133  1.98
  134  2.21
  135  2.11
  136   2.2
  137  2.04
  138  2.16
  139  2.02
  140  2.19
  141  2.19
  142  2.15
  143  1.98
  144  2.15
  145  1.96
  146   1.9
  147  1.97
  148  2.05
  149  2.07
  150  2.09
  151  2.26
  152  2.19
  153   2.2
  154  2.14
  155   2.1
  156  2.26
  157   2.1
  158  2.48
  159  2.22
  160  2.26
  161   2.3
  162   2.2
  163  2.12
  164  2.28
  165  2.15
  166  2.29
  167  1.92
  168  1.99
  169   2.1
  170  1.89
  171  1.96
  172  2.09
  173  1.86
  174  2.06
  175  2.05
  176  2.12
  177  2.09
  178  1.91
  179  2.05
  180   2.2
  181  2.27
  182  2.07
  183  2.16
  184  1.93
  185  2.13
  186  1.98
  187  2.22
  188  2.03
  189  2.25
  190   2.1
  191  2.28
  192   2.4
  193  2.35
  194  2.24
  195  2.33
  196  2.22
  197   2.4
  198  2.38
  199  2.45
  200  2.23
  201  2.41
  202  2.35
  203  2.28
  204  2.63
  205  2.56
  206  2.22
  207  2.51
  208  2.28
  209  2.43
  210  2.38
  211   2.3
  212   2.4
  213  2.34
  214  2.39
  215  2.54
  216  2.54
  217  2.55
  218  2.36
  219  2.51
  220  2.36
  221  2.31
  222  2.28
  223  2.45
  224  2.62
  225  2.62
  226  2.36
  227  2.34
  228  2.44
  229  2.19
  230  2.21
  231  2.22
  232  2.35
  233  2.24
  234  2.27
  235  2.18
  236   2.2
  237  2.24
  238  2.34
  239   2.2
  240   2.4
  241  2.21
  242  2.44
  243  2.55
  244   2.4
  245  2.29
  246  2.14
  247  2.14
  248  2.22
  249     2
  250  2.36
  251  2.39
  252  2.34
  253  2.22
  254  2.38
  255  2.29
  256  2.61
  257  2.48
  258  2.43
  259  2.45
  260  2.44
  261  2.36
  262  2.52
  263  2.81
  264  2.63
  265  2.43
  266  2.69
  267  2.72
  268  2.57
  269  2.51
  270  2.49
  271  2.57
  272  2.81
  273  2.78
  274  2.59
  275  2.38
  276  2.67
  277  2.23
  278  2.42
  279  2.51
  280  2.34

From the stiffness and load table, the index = 1.6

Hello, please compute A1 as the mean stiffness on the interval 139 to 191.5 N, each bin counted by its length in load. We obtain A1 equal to 2.11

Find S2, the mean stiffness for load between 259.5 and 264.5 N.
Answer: 2.55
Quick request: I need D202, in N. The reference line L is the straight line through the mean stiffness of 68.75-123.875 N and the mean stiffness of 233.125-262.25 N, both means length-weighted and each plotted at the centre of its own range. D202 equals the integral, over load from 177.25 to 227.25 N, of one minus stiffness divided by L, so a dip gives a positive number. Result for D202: -4.8 N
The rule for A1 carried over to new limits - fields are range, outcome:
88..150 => 1.87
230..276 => 2.41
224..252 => 2.3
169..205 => 2.19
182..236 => 2.33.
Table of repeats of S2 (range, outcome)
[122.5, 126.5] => 2.05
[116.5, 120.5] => 2.06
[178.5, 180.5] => 2.12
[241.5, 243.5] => 2.5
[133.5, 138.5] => 2.14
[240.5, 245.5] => 2.38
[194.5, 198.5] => 2.33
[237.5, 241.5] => 2.29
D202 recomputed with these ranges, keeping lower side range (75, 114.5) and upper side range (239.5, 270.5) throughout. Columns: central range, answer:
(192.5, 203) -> -1.15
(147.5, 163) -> -2.66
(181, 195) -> -0.84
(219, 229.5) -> -0.72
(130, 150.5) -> -3.27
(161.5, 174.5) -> -0.87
